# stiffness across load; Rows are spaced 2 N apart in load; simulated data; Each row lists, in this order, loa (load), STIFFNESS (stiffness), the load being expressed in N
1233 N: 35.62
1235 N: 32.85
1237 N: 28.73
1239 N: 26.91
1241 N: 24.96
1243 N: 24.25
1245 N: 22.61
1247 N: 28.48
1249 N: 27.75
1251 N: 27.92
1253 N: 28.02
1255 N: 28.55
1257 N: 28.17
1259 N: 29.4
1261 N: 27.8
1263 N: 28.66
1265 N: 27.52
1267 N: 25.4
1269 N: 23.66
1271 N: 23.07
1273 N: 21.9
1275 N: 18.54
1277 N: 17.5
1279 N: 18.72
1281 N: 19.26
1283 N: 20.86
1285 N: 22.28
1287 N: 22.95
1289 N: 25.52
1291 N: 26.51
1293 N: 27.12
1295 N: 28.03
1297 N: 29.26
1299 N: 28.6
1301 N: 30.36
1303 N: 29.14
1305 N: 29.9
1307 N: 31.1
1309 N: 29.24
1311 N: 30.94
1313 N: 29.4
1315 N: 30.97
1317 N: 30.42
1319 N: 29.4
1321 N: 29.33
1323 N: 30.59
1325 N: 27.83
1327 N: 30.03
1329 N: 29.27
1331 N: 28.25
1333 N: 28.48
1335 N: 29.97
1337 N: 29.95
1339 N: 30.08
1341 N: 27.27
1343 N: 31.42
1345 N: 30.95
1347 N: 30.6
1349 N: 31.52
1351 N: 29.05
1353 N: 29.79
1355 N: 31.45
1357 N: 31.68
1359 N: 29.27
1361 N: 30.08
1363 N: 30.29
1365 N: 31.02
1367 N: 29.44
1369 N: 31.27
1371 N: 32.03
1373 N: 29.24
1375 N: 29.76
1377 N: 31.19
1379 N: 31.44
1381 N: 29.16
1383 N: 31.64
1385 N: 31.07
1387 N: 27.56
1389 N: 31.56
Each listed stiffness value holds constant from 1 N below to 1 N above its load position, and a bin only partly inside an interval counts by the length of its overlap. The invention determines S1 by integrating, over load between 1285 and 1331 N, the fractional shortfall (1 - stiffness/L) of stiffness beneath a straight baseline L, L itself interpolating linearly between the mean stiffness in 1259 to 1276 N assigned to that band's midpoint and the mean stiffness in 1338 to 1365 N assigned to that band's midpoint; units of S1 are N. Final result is -2.1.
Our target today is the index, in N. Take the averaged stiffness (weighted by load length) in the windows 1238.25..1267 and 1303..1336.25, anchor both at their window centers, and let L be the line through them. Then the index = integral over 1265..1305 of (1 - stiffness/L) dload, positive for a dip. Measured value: 5.7 N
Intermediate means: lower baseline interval 27.2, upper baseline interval 29.7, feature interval 24.4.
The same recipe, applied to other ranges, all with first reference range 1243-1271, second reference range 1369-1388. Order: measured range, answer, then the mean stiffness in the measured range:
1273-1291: 4.3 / 21.1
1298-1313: -0.8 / 29.9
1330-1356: -0.5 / 29.9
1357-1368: -0.1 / 30.2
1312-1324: -0.6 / 30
